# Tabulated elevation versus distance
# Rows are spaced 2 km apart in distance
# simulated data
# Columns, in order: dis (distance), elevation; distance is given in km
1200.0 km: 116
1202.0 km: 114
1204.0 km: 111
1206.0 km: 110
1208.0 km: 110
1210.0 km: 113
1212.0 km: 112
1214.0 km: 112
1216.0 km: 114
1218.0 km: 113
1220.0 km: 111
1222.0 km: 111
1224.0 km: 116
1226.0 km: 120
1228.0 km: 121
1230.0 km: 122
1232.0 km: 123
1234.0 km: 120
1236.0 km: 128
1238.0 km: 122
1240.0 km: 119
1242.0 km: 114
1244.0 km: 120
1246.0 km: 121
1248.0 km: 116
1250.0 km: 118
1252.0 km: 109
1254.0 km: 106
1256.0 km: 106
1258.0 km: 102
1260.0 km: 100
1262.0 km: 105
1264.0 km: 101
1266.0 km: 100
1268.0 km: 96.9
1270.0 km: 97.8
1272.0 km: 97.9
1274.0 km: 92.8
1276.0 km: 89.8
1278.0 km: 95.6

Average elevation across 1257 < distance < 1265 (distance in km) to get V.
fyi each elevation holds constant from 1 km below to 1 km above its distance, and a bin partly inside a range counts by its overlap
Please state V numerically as 102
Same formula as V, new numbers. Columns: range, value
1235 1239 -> 125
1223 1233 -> 120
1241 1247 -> 118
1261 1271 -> 100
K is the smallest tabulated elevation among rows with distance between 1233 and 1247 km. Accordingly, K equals 114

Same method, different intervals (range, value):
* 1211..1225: 111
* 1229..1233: 122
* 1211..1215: 112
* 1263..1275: 92.8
